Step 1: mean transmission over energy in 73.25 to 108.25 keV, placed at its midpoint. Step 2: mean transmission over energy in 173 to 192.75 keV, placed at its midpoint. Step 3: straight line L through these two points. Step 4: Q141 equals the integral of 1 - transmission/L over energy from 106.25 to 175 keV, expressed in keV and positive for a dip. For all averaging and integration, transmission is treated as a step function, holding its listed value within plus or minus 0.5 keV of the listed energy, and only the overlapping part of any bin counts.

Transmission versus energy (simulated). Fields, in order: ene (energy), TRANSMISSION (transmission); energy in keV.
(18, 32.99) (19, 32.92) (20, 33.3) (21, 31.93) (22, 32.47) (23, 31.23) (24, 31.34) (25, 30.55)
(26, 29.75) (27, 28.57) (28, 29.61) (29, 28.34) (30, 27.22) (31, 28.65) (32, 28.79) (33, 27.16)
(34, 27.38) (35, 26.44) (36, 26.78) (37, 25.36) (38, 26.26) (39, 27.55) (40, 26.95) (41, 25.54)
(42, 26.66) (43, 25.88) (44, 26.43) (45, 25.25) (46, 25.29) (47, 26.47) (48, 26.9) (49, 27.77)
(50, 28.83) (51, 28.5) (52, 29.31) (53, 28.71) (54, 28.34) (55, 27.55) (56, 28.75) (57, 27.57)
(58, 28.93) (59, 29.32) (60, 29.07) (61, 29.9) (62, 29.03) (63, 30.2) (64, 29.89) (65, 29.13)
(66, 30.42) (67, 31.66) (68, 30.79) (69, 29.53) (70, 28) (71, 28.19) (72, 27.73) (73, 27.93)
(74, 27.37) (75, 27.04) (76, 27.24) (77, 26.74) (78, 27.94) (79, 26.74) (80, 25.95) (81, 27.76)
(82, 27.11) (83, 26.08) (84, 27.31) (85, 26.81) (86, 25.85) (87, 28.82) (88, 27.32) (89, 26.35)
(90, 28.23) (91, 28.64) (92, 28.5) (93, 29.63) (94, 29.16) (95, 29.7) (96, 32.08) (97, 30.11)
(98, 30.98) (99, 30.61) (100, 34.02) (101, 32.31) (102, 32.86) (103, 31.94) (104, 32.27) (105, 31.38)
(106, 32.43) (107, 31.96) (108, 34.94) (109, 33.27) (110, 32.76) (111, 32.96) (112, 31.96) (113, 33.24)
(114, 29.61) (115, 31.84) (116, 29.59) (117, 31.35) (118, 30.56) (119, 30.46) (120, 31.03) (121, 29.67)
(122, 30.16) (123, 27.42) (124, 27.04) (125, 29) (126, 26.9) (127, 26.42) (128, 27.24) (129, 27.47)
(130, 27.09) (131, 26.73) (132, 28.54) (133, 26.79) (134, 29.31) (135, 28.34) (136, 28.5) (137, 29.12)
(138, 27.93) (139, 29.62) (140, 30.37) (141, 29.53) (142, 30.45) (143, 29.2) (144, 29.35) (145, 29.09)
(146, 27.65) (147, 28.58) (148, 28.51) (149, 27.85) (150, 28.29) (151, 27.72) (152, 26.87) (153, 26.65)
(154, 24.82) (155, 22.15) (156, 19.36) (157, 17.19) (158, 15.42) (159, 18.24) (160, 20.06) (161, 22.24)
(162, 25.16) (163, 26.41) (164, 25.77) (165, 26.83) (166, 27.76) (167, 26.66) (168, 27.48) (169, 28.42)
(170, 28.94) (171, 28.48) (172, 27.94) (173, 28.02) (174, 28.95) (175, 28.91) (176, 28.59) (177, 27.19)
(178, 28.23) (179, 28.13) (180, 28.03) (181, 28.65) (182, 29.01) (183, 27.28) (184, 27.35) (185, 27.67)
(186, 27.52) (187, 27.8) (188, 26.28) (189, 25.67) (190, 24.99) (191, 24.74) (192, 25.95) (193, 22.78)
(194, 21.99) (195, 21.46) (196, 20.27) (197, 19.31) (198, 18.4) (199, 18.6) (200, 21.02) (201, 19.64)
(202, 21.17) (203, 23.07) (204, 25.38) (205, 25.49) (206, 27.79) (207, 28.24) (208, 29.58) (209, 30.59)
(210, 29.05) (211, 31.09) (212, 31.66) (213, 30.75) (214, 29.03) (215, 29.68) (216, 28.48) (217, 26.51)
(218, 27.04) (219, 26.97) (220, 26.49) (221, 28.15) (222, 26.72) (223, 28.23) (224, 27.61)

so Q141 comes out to 0.84 keV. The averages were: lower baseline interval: 29.2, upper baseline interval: 27.4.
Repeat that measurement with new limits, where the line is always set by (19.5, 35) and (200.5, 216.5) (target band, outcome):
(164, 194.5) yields 0.77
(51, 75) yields 0.22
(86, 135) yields -2.24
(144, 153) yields 0.06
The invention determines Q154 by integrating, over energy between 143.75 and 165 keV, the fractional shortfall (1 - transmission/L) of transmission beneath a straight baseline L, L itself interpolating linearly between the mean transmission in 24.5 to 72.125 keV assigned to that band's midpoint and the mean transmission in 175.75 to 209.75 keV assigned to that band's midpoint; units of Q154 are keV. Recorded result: 1.13 keV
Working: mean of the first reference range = 28.1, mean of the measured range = 24.6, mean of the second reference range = 25.2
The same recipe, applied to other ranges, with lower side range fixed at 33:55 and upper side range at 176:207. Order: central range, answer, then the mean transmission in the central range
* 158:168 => 0.5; 24.1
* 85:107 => -3.3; 30.1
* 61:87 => -1.6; 28.1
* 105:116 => -2.7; 32.3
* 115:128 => -1.7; 29.2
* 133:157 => -1.9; 27.6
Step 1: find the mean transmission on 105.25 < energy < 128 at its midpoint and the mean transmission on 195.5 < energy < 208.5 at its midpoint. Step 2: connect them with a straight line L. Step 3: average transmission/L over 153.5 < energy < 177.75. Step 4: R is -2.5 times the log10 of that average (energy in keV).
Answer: 0.043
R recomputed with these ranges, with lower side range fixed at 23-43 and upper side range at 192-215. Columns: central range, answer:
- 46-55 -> -0.01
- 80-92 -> -0.01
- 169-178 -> -0.12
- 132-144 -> -0.12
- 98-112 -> -0.22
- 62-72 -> -0.09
